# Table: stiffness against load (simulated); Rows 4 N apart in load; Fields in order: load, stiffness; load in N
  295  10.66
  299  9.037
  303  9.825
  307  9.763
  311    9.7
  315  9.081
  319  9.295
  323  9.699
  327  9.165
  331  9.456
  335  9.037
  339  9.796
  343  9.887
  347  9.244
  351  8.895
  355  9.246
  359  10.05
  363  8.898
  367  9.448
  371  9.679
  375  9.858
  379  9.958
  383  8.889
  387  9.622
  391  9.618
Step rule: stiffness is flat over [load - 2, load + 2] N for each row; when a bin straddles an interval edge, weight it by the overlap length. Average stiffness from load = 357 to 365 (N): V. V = 9.47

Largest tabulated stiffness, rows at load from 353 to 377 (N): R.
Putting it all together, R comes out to 10.05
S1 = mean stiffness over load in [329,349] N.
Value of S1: 9.48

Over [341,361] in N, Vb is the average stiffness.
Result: 9.46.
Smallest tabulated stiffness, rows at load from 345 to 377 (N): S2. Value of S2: 8.895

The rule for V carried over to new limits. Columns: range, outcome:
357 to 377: 9.59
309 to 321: 9.36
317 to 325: 9.5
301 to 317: 9.59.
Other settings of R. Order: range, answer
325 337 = 9.456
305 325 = 9.763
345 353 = 9.244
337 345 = 9.887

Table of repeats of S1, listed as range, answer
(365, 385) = 9.57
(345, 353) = 9.07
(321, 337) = 9.34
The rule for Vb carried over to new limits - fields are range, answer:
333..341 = 9.42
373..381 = 9.91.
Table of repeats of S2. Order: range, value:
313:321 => 9.081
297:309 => 9.037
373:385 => 8.889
